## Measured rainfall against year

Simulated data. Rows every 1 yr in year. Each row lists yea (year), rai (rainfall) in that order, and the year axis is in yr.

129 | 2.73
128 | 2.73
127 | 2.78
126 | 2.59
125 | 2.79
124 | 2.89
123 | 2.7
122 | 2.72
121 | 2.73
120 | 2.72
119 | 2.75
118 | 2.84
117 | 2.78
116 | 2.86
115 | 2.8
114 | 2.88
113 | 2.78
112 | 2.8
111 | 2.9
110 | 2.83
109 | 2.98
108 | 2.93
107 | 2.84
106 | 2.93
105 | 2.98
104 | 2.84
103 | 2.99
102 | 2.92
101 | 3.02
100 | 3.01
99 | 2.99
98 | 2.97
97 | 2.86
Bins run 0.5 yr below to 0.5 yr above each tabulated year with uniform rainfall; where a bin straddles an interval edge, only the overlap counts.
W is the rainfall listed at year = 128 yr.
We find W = 2.73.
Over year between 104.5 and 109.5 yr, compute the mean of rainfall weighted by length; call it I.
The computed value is 2.93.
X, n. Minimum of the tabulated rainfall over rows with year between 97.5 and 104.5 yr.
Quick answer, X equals 2.84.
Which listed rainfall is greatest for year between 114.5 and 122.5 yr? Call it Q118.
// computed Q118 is 2.86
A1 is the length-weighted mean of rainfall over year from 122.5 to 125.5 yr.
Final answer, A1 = 2.79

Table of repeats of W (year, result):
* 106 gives 2.93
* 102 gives 2.92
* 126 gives 2.59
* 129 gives 2.73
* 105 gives 2.98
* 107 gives 2.84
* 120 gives 2.72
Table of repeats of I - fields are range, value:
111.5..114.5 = 2.82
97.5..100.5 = 2.99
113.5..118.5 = 2.83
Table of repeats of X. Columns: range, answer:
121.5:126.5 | 2.59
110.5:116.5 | 2.78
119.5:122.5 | 2.72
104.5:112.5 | 2.8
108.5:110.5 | 2.83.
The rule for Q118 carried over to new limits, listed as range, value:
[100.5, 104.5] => 3.02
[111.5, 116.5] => 2.88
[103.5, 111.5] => 2.98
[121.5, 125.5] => 2.89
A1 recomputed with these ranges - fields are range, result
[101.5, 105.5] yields 2.93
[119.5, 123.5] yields 2.72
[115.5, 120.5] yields 2.79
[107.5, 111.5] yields 2.91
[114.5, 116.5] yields 2.83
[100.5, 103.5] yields 2.98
